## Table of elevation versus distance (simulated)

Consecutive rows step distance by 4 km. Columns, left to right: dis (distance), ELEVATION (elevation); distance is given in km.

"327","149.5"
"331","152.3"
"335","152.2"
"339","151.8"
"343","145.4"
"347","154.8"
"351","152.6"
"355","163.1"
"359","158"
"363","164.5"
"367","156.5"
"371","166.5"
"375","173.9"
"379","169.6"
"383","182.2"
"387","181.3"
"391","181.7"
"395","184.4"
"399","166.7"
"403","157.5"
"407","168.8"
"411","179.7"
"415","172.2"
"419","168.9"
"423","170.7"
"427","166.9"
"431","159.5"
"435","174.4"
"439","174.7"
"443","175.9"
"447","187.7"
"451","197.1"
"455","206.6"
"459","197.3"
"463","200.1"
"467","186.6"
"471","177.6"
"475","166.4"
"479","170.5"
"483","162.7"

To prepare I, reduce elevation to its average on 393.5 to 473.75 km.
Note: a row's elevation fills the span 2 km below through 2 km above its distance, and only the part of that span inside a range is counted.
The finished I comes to 179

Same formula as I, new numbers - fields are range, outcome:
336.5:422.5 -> 167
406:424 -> 172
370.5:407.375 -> 174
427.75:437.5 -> 167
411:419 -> 173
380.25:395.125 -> 182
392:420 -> 172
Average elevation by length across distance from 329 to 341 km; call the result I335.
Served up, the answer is 152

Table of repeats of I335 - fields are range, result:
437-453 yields 184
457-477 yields 186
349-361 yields 158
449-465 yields 200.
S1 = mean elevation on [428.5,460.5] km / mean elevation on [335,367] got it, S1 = 1.18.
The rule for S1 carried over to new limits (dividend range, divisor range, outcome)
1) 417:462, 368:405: 1.04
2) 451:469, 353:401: 1.16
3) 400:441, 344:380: 1.05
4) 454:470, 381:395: 1.08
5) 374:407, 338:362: 1.13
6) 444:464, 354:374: 1.21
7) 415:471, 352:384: 1.09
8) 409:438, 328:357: 1.11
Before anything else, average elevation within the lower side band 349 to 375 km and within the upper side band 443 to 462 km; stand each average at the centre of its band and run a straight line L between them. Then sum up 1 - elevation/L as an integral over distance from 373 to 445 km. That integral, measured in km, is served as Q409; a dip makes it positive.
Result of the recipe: 2.3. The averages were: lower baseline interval 161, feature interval 173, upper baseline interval 195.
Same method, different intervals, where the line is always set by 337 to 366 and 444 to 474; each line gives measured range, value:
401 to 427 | 1.1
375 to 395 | -1.4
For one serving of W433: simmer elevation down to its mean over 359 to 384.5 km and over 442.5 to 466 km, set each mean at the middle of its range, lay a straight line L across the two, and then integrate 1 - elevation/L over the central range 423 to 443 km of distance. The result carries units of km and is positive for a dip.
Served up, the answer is 1.9 km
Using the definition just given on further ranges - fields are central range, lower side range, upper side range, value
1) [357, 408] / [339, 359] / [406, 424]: -2.12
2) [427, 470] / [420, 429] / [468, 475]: -3.12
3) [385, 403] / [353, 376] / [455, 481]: -0.72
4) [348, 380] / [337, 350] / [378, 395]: 0.39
